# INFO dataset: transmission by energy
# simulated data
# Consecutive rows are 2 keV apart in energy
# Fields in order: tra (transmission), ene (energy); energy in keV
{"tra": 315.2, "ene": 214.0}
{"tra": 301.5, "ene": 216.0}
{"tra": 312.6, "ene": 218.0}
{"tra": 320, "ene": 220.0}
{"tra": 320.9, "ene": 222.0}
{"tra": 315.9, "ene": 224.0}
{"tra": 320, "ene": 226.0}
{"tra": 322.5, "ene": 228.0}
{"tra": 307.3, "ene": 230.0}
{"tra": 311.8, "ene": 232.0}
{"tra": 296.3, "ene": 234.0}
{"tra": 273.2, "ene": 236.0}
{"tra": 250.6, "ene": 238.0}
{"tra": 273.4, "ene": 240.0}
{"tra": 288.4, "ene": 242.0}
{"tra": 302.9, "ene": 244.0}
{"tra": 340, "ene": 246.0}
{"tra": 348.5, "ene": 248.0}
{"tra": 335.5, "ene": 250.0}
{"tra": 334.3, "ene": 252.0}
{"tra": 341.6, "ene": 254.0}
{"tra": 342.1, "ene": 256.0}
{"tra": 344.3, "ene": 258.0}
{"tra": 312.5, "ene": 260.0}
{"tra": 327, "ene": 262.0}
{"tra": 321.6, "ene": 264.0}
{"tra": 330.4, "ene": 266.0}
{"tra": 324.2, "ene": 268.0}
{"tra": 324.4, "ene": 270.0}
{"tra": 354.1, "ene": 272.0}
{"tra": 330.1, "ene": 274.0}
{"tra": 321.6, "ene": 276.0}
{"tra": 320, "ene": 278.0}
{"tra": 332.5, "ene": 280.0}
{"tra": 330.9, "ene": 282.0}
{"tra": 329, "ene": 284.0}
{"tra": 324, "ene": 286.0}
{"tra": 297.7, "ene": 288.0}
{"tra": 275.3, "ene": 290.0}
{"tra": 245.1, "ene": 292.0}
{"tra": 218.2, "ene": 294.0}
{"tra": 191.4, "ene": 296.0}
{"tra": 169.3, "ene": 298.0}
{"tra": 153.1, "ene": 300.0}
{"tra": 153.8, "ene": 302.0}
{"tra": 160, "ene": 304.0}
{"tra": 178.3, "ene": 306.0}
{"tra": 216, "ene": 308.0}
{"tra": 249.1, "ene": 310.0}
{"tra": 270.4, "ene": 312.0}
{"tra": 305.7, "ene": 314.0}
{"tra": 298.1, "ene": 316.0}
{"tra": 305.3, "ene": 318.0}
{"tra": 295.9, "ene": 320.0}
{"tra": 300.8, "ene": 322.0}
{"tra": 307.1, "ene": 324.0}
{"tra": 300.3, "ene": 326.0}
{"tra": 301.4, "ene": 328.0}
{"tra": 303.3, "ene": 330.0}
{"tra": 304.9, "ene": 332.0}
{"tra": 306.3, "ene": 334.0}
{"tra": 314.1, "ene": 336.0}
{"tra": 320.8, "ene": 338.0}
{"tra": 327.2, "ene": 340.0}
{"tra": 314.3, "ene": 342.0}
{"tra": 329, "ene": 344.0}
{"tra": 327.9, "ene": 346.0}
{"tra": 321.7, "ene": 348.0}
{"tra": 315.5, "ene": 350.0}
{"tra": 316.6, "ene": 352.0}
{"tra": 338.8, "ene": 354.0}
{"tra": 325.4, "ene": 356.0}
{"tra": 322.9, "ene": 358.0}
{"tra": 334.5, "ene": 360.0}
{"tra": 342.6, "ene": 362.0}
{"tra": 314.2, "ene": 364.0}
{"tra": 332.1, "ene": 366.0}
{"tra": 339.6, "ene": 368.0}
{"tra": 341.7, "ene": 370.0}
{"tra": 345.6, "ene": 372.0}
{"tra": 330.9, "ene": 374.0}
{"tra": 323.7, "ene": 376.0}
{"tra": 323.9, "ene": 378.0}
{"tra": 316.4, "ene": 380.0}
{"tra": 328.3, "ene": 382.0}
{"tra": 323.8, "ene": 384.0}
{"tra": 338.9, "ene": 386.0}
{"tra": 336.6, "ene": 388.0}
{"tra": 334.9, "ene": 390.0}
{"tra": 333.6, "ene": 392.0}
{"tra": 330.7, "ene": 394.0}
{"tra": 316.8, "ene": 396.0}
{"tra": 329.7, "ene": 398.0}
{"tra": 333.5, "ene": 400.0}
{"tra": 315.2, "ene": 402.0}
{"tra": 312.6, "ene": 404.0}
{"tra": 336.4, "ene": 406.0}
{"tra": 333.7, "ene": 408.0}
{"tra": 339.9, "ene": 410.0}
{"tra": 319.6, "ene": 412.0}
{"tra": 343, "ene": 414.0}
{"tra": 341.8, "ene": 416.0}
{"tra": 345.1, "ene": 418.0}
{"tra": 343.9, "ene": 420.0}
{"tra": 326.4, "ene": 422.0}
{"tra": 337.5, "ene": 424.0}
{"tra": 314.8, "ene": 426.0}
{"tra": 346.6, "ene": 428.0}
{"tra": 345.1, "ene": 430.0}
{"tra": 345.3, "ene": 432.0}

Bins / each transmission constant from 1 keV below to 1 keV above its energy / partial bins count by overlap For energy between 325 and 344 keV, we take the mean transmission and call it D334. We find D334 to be 311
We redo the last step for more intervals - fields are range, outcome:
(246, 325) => 288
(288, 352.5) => 272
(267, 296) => 305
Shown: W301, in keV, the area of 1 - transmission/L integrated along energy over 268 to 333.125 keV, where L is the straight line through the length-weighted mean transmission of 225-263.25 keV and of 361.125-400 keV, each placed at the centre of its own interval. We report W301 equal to 9.4 keV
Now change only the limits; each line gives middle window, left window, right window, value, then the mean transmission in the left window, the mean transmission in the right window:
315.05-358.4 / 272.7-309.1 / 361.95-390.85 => -2.7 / 253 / 331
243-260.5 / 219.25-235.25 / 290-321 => -2.9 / 314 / 229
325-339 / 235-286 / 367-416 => 0.8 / 321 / 331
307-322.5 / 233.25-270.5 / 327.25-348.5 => 1.8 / 316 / 316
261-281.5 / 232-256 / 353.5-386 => -1.0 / 309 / 330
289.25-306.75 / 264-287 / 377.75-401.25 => 7.2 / 329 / 329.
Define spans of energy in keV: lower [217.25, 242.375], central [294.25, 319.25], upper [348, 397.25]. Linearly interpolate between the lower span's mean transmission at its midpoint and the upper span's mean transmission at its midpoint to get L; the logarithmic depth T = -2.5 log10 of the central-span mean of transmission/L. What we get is 0.39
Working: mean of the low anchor 301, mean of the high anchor 329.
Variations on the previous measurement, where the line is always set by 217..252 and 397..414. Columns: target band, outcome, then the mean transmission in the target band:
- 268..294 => 0.01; 312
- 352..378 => -0.03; 332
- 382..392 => -0.02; 333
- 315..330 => 0.06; 301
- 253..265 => -0.07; 332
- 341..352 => 0.00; 321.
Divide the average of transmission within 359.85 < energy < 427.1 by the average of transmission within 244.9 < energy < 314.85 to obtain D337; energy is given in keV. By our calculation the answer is 1.2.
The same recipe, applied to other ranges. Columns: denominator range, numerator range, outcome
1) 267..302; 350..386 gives 1.17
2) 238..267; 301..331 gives 0.82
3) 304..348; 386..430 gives 1.14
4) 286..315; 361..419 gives 1.48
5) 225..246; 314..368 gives 1.07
